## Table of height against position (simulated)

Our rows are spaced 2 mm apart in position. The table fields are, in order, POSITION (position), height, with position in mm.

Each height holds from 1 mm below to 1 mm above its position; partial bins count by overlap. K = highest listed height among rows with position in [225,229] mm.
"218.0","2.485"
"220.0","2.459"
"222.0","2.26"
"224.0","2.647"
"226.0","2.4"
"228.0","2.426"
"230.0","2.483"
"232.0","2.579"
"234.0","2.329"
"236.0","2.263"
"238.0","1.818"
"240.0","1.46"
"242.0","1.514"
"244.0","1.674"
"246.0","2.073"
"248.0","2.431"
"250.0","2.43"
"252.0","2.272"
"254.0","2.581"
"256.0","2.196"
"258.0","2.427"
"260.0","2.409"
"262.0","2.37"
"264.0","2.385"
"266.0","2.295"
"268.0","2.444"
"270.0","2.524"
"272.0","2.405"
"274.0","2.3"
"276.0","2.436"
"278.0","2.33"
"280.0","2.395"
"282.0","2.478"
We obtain 2.426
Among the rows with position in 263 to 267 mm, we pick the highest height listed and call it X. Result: 2.385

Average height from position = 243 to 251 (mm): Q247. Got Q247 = 2.15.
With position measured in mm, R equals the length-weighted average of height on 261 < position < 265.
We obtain 2.38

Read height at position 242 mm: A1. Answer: 1.514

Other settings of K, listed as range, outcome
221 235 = 2.647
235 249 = 2.431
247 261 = 2.581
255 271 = 2.524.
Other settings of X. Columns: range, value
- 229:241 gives 2.579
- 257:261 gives 2.427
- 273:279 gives 2.436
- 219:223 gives 2.459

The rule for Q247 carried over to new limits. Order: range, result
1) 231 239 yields 2.25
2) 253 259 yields 2.4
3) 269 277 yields 2.42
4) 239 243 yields 1.49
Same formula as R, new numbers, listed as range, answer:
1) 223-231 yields 2.49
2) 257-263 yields 2.4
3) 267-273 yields 2.46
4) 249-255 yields 2.43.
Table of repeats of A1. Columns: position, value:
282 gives 2.478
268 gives 2.444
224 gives 2.647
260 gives 2.409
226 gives 2.4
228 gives 2.426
